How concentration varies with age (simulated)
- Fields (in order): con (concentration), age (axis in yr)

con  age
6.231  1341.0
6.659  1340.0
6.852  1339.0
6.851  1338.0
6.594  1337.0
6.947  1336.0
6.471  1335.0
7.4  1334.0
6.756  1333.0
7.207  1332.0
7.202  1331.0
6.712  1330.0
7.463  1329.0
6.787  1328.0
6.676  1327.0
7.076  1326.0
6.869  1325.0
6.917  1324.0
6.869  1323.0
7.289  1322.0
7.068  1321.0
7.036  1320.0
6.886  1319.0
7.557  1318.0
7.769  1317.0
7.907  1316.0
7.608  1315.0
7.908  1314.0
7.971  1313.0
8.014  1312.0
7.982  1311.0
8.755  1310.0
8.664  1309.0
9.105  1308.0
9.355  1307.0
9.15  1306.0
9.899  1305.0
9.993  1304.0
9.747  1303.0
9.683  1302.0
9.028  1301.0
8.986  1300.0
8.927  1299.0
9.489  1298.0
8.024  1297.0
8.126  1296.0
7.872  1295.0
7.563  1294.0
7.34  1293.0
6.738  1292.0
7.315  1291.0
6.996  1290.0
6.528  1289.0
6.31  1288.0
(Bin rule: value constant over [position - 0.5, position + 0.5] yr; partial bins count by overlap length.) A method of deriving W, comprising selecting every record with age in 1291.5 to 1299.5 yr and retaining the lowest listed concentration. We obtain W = 6.738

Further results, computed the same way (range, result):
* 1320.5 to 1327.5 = 6.676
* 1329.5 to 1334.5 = 6.712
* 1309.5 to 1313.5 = 7.971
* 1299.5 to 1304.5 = 8.986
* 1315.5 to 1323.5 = 6.869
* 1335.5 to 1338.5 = 6.594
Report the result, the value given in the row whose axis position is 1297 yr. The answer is 8.024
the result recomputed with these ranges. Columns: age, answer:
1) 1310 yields 8.755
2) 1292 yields 6.738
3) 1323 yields 6.869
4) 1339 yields 6.852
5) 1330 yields 6.712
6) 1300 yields 8.986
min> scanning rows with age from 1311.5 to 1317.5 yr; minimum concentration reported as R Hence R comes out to 7.608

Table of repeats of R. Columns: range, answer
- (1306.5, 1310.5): 8.664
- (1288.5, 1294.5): 6.528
